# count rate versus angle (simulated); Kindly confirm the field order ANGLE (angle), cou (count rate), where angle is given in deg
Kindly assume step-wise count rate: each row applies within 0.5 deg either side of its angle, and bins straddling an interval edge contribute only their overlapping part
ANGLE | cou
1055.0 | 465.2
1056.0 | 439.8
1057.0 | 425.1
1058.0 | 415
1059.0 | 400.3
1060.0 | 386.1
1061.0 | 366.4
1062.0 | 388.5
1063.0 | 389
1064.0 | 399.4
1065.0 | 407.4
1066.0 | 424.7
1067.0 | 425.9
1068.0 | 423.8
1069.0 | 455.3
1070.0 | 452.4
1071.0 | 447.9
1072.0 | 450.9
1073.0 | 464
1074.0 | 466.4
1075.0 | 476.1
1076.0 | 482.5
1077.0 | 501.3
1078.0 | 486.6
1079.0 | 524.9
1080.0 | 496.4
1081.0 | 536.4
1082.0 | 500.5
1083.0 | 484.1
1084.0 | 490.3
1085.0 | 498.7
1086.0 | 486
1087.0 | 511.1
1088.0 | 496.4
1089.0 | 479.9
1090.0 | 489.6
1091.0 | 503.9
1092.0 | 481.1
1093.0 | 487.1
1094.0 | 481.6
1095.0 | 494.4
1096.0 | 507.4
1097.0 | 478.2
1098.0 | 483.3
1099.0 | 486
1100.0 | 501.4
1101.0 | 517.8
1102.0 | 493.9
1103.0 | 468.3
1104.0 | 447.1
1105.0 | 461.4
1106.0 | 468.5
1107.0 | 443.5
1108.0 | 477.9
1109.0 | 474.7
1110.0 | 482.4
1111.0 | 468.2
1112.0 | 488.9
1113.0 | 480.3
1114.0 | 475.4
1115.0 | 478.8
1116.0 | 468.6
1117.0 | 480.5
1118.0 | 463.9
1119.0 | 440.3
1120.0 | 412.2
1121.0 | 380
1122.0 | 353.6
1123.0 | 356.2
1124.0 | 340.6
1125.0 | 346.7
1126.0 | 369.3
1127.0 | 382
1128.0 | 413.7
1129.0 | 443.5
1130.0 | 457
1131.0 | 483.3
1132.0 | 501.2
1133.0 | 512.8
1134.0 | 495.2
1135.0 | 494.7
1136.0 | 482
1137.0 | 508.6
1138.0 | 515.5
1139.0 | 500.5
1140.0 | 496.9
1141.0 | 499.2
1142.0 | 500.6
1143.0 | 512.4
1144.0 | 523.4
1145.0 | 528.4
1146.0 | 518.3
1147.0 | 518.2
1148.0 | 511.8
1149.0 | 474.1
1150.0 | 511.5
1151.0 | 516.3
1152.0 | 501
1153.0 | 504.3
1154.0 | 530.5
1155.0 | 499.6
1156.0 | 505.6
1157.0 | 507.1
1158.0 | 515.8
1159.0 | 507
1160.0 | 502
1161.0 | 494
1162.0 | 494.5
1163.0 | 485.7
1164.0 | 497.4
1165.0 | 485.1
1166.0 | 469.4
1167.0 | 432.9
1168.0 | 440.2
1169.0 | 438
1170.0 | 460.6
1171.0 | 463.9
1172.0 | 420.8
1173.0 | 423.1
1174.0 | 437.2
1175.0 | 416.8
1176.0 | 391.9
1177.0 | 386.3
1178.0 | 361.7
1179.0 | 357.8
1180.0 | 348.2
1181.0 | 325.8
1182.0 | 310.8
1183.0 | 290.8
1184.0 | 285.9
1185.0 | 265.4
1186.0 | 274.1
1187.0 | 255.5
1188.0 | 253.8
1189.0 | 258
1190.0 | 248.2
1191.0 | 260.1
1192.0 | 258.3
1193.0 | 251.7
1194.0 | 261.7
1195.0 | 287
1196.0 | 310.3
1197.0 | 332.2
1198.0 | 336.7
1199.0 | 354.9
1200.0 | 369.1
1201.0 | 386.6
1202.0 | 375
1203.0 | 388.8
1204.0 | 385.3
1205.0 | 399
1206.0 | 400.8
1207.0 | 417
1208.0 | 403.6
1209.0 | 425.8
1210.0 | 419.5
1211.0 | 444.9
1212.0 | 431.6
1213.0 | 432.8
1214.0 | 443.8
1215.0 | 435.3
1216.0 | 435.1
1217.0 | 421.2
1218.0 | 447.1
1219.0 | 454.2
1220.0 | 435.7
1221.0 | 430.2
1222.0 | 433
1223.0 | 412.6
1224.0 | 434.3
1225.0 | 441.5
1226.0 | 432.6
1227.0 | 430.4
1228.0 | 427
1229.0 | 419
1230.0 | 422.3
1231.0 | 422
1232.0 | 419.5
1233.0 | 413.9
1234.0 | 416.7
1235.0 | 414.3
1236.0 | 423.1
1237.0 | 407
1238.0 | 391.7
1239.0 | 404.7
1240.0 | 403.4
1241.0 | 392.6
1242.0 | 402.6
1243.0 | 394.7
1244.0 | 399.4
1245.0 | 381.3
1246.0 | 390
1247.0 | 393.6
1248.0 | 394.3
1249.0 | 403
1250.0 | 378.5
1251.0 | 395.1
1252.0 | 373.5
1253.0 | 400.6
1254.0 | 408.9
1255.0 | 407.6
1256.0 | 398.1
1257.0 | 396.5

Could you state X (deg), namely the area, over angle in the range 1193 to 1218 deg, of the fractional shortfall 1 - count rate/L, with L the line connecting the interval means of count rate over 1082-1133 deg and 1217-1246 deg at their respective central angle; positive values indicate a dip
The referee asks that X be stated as 2.39 deg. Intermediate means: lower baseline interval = 462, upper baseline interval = 418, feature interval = 386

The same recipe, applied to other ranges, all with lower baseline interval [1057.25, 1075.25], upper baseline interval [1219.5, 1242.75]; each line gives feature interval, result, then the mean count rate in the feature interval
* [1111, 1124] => -0.46 deg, 437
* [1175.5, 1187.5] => 2.82 deg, 321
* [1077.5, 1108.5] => -4.86 deg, 489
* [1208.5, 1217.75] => -0.30 deg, 433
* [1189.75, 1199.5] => 2.98 deg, 291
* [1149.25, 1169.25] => -3.40 deg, 492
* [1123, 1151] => -3.51 deg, 474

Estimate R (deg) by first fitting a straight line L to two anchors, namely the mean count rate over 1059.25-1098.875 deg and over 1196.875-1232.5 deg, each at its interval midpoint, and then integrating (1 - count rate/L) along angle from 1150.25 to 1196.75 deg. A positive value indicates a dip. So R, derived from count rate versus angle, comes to 3.9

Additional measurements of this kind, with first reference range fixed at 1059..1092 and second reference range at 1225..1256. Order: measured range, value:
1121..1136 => 0.6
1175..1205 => 7.3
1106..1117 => -0.6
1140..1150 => -1.6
